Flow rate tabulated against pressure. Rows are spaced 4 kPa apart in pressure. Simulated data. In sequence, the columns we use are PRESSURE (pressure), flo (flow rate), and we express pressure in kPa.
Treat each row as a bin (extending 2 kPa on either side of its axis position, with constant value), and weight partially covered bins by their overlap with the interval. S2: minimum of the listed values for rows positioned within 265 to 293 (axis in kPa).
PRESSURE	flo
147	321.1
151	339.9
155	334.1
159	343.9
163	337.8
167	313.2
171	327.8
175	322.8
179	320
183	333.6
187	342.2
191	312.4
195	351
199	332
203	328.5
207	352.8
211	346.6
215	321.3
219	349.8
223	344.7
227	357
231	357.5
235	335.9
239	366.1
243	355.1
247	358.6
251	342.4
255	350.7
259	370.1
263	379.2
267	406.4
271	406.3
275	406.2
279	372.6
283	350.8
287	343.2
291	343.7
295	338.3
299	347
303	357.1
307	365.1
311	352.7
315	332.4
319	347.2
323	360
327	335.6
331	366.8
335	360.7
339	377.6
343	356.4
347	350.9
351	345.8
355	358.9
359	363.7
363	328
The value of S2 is 343.2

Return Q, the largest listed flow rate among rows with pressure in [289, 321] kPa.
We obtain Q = 365.1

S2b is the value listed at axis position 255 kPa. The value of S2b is 350.7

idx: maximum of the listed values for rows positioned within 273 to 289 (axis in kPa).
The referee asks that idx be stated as 406.2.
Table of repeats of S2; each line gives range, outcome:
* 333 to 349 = 350.9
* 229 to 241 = 335.9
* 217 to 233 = 344.7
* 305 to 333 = 332.4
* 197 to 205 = 328.5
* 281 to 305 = 338.3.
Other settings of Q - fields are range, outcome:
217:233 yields 357.5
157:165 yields 343.9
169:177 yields 327.8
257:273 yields 406.4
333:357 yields 377.6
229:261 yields 370.1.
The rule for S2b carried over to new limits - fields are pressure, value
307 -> 365.1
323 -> 360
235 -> 335.9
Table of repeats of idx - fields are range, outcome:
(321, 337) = 366.8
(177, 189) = 342.2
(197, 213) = 352.8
